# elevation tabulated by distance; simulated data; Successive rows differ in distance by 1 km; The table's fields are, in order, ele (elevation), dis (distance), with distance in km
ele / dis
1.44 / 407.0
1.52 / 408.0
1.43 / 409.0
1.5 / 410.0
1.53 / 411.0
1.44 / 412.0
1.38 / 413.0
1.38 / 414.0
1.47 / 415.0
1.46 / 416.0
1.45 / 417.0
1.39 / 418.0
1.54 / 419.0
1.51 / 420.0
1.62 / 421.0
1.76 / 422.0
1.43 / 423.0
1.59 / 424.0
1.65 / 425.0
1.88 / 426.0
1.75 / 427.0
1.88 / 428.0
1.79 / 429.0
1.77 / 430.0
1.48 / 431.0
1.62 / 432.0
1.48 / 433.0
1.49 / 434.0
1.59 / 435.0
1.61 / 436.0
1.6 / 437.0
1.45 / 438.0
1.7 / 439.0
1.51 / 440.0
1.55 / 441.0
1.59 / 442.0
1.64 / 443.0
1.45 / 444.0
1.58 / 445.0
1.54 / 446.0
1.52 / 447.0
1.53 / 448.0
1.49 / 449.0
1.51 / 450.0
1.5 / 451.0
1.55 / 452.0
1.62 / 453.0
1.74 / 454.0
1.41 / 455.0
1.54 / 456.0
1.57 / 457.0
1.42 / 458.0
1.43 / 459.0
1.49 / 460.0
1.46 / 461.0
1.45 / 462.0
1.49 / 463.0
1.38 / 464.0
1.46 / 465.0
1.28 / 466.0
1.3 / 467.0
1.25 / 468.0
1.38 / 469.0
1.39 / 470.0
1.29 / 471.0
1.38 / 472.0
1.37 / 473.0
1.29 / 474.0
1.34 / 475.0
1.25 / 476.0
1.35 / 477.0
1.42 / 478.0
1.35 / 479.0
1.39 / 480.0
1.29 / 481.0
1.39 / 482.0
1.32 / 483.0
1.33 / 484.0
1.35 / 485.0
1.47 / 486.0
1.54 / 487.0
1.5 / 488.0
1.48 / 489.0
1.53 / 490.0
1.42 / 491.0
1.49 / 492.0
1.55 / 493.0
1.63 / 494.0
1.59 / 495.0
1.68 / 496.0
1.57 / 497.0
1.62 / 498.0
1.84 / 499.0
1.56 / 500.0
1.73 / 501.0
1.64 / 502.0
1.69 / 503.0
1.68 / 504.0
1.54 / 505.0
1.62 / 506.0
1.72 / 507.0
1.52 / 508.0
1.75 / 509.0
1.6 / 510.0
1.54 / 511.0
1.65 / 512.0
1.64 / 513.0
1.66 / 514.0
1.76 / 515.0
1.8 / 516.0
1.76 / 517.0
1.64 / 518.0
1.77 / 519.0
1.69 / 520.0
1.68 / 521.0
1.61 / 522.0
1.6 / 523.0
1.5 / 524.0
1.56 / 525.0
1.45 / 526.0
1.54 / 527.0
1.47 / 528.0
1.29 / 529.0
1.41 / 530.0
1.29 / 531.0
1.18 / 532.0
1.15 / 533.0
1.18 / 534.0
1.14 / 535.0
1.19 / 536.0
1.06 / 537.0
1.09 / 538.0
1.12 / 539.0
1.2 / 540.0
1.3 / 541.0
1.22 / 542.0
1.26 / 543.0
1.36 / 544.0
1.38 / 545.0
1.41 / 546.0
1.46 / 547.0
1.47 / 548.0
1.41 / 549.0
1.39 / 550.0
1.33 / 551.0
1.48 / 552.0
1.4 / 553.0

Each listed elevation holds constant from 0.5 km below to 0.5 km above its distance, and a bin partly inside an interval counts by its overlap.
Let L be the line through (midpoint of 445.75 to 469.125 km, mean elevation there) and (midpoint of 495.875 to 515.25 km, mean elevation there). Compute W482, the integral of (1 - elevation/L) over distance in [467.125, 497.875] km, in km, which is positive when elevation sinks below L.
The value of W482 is 2.8 km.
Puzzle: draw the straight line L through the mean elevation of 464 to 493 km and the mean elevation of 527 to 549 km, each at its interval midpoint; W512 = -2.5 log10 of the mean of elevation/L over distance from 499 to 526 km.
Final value -0.241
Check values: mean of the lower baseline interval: 1.38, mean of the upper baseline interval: 1.28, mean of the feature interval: 1.65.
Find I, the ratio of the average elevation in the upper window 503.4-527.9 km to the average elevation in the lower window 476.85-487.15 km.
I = 1.2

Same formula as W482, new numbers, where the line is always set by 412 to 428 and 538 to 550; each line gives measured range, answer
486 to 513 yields -3.79 km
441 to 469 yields 0.06 km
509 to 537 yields -2.97 km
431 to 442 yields -0.23 km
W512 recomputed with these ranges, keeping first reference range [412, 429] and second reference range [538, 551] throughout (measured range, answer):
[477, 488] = 0.05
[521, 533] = -0.07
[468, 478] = 0.10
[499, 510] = -0.18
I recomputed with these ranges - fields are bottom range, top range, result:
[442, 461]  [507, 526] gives 1.08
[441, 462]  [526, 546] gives 0.83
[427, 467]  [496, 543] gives 0.98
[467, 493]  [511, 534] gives 1.11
